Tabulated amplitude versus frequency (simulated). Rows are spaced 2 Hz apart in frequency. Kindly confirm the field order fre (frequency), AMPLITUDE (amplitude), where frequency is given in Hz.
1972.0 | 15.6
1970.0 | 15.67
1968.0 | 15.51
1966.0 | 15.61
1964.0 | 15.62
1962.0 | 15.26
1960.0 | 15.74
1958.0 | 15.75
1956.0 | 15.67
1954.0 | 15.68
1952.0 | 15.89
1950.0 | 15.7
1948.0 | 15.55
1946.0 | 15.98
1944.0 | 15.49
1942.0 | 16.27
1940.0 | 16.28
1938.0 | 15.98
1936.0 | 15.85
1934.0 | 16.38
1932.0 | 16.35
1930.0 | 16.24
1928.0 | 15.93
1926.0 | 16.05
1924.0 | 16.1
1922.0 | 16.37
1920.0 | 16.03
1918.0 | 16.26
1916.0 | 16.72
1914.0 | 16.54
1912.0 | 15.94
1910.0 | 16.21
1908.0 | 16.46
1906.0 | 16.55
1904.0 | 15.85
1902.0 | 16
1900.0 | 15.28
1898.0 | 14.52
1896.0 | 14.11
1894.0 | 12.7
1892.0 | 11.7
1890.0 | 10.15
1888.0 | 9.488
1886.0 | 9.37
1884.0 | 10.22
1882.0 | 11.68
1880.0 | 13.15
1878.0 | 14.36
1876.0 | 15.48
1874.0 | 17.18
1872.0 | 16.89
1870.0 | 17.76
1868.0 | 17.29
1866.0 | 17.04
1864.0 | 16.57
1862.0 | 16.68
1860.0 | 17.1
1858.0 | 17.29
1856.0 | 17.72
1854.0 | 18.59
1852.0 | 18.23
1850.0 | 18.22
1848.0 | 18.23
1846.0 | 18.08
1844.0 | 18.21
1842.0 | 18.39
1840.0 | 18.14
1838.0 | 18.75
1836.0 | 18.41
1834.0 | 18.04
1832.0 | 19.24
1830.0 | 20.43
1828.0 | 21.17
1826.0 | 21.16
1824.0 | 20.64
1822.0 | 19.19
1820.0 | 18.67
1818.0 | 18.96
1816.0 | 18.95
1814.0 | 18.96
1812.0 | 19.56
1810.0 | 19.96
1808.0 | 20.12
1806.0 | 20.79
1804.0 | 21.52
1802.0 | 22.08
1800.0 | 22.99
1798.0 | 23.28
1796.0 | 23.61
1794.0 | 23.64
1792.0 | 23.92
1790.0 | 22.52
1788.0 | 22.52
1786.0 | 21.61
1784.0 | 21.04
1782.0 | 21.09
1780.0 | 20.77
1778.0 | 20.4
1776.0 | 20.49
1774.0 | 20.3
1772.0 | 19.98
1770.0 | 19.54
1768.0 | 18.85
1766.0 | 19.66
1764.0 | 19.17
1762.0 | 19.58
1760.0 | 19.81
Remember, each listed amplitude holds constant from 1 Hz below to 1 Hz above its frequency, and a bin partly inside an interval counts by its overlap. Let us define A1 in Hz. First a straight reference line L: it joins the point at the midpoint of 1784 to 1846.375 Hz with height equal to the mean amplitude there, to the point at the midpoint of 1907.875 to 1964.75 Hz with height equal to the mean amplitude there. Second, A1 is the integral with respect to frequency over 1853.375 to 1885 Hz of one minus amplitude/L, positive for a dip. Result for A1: 4.5 Hz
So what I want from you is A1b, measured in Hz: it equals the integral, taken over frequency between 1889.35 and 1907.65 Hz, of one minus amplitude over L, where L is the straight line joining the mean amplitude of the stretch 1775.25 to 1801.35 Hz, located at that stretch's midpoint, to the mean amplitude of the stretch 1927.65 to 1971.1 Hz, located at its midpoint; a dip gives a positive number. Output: 3.6 Hz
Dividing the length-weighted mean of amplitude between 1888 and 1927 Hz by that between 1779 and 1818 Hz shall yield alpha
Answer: 0.7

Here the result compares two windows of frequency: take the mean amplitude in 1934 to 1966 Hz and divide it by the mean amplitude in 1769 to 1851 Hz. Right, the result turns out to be 0.78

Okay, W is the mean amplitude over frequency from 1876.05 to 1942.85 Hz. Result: 14.8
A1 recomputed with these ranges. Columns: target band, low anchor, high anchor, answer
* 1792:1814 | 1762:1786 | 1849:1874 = -2.8 Hz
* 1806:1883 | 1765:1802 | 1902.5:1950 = 4.7 Hz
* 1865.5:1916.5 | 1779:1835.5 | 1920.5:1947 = 9.2 Hz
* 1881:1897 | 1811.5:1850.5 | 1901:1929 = 5.5 Hz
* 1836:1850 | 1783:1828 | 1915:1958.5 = 1.0 Hz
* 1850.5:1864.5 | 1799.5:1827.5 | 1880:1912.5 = -0.7 Hz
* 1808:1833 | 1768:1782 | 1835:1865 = -1.3 Hz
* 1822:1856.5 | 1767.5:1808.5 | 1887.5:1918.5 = -0.8 Hz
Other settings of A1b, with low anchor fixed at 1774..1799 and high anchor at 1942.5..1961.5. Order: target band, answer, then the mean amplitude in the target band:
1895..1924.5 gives 2.35 Hz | 15.9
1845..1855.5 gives 0.72 Hz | 18.2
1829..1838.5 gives 0.58 Hz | 19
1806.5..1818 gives 0.83 Hz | 19.5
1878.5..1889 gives 4.23 Hz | 11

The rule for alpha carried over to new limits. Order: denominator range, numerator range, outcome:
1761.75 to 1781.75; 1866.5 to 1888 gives 0.71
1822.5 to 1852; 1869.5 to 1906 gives 0.72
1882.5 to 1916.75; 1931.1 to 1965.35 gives 1.14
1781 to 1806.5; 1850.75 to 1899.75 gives 0.66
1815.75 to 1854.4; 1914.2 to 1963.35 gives 0.84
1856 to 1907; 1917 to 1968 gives 1.09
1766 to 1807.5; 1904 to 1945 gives 0.75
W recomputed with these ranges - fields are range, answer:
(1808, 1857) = 19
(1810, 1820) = 19.1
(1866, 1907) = 14.1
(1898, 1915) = 16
